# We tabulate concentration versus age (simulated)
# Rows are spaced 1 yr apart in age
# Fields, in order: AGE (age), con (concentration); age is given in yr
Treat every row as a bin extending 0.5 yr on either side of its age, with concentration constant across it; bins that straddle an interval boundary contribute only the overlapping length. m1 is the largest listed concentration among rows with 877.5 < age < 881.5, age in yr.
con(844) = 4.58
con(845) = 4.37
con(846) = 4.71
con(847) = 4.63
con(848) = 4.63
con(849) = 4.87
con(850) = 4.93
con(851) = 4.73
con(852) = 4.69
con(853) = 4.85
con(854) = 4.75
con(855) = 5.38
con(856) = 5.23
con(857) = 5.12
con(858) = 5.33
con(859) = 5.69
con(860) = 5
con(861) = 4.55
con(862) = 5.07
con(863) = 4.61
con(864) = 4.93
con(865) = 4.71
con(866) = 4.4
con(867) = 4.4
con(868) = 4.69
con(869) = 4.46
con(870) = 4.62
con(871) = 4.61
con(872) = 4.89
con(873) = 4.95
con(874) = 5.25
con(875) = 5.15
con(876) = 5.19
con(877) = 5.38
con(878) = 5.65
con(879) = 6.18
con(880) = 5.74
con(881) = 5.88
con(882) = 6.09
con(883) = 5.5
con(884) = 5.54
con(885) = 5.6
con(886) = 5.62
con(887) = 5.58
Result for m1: 6.18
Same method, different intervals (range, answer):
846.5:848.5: 4.63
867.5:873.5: 4.95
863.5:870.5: 4.93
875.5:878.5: 5.65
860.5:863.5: 5.07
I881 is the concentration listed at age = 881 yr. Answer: 5.88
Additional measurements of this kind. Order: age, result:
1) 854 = 4.75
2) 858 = 5.33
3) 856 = 5.23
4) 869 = 4.46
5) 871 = 4.61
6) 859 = 5.69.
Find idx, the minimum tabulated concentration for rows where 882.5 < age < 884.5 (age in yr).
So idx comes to 5.5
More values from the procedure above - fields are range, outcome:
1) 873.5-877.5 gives 5.15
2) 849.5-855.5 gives 4.69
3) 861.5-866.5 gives 4.4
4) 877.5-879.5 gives 5.65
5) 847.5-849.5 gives 4.63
